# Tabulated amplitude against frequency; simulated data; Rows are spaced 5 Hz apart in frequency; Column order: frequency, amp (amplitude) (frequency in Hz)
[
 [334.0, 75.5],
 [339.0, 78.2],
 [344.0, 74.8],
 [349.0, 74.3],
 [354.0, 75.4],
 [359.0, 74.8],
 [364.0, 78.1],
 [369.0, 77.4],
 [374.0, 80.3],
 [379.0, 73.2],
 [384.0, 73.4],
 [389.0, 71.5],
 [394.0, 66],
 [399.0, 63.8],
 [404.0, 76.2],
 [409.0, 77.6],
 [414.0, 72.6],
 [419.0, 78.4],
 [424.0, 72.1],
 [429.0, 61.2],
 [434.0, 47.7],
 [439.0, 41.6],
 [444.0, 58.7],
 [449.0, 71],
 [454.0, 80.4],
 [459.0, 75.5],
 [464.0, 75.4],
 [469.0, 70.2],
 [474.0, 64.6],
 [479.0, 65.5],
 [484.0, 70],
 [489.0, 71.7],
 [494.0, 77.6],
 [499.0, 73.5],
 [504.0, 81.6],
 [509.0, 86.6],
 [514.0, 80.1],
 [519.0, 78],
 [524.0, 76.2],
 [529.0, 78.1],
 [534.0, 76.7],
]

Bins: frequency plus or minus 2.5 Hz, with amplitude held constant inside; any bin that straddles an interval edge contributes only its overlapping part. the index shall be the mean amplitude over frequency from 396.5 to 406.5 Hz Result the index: 70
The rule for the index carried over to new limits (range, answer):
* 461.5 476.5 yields 70.1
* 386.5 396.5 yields 68.8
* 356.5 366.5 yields 76.5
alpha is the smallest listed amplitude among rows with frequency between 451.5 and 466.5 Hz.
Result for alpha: 75.4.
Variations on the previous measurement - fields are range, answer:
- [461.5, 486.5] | 64.6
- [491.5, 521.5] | 73.5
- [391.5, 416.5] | 63.8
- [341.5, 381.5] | 73.2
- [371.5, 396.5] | 66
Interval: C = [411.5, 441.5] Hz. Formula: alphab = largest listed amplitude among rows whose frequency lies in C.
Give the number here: 78.4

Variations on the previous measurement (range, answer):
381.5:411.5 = 77.6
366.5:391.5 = 80.3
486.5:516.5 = 86.6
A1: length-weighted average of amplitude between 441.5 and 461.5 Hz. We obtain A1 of 71.4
